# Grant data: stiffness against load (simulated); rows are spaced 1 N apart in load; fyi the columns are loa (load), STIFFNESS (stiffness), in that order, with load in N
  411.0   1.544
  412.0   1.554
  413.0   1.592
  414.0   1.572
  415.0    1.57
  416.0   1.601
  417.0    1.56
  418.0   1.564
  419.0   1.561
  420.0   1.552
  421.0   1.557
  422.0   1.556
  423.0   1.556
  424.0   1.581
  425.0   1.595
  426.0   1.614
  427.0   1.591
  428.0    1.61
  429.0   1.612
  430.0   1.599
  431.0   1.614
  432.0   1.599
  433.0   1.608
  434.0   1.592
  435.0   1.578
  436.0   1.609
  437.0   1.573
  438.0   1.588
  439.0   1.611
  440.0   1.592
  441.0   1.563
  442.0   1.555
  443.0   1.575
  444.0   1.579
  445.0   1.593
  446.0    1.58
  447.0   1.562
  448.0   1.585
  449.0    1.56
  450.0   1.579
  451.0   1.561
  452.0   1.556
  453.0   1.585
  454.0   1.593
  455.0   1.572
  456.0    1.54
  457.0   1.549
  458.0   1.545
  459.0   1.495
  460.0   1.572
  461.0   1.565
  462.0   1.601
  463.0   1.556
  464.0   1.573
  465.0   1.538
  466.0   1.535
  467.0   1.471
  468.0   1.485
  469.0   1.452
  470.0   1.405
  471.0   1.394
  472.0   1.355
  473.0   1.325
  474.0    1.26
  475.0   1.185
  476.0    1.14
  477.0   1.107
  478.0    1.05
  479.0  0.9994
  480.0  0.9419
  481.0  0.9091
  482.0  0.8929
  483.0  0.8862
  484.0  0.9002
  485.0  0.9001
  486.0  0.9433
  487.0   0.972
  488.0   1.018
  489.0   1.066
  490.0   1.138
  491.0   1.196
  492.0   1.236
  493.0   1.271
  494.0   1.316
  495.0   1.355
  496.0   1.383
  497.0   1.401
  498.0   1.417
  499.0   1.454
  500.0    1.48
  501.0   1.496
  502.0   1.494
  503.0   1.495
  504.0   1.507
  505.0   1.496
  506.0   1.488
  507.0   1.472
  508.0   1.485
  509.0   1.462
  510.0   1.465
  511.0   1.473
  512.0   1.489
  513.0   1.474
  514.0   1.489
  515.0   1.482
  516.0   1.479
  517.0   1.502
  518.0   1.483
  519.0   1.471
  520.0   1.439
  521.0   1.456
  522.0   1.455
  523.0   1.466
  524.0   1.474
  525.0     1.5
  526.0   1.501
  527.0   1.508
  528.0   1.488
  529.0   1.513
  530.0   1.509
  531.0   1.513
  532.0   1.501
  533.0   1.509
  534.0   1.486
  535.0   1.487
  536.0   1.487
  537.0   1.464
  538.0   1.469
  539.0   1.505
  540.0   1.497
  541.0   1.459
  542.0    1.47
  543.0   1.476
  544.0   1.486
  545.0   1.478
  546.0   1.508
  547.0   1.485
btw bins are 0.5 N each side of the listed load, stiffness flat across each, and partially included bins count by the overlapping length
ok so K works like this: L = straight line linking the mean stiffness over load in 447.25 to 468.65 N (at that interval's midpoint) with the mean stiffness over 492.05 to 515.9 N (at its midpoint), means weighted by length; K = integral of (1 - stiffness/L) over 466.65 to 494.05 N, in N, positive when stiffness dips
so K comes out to 6.5 N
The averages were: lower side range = 1.55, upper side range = 1.45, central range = 1.15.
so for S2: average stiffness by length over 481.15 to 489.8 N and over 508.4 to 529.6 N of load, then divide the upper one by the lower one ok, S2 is 1.55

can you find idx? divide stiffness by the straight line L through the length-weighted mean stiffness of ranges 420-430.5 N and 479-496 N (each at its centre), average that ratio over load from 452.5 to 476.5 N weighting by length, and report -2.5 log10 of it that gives -0.168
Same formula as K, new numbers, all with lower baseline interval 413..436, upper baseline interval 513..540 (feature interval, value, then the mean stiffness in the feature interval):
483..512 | 3.9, 1.31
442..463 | -0.1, 1.57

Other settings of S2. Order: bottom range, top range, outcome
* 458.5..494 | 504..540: 1.20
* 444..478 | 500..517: 1.00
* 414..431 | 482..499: 0.73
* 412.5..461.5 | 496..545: 0.94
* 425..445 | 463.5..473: 0.92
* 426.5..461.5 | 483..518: 0.85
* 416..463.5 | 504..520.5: 0.94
